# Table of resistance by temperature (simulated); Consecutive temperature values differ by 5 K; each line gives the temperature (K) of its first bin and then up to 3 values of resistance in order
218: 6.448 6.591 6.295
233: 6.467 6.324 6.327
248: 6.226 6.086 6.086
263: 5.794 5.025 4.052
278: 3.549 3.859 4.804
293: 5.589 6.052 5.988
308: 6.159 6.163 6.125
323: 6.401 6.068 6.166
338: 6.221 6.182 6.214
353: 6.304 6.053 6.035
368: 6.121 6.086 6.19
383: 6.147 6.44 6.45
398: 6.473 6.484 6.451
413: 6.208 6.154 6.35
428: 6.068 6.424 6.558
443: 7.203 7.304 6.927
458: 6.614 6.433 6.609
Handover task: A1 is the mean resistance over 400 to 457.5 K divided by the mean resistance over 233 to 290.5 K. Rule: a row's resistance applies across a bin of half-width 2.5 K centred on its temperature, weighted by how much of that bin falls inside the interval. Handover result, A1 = 1.23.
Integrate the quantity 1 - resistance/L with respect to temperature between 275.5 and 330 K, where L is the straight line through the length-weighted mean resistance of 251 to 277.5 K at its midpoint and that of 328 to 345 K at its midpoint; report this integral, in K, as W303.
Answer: 2.4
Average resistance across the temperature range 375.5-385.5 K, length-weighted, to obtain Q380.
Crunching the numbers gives 6.17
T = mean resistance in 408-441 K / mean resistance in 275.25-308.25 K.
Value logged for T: 1.2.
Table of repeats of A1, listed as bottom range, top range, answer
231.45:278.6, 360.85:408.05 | 1.11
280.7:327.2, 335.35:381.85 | 1.08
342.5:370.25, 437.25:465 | 1.12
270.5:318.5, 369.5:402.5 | 1.21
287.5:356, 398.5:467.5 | 1.08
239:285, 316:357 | 1.18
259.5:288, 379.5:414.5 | 1.40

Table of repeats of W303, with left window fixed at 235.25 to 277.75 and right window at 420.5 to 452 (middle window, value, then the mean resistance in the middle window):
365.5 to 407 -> 0.5 K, 6.3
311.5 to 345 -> -0.8 K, 6.19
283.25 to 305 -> 1.6 K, 5.42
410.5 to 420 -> 0.5 K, 6.18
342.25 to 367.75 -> 0.2 K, 6.15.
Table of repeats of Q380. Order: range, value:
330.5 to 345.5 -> 6.19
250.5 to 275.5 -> 5.41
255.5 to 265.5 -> 5.94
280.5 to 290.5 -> 4.33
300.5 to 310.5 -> 6.07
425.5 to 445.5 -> 6.56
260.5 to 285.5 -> 4.46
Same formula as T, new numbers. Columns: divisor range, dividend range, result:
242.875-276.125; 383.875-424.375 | 1.14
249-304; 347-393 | 1.20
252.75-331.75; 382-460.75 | 1.19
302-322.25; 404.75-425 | 1.02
